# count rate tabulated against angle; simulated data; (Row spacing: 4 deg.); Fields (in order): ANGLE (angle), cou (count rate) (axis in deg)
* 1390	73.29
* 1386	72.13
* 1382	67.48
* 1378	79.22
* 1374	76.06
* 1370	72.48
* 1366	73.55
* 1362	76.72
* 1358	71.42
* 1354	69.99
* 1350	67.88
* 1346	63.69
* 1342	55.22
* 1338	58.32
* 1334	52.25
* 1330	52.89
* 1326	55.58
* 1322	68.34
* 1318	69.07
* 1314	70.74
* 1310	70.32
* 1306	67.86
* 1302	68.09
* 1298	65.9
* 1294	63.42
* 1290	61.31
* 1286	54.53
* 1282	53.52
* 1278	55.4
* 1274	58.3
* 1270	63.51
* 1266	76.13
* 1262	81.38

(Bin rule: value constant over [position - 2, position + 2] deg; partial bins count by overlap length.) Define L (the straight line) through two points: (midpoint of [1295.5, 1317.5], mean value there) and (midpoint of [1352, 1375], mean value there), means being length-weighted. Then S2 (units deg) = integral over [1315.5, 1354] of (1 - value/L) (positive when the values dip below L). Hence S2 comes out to 5.35 deg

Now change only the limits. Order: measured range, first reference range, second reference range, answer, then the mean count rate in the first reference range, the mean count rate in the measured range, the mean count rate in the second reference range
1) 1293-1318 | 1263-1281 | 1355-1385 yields -0.3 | 63.8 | 68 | 73.7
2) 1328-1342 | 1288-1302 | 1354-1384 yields 3.0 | 64.2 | 54.6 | 73.6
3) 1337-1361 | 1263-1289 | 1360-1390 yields 1.8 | 61.1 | 65.2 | 73.9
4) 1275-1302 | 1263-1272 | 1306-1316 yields 4.2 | 71.1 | 59.7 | 70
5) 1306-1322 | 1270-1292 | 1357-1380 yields -1.4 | 57.2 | 69.6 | 75.1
